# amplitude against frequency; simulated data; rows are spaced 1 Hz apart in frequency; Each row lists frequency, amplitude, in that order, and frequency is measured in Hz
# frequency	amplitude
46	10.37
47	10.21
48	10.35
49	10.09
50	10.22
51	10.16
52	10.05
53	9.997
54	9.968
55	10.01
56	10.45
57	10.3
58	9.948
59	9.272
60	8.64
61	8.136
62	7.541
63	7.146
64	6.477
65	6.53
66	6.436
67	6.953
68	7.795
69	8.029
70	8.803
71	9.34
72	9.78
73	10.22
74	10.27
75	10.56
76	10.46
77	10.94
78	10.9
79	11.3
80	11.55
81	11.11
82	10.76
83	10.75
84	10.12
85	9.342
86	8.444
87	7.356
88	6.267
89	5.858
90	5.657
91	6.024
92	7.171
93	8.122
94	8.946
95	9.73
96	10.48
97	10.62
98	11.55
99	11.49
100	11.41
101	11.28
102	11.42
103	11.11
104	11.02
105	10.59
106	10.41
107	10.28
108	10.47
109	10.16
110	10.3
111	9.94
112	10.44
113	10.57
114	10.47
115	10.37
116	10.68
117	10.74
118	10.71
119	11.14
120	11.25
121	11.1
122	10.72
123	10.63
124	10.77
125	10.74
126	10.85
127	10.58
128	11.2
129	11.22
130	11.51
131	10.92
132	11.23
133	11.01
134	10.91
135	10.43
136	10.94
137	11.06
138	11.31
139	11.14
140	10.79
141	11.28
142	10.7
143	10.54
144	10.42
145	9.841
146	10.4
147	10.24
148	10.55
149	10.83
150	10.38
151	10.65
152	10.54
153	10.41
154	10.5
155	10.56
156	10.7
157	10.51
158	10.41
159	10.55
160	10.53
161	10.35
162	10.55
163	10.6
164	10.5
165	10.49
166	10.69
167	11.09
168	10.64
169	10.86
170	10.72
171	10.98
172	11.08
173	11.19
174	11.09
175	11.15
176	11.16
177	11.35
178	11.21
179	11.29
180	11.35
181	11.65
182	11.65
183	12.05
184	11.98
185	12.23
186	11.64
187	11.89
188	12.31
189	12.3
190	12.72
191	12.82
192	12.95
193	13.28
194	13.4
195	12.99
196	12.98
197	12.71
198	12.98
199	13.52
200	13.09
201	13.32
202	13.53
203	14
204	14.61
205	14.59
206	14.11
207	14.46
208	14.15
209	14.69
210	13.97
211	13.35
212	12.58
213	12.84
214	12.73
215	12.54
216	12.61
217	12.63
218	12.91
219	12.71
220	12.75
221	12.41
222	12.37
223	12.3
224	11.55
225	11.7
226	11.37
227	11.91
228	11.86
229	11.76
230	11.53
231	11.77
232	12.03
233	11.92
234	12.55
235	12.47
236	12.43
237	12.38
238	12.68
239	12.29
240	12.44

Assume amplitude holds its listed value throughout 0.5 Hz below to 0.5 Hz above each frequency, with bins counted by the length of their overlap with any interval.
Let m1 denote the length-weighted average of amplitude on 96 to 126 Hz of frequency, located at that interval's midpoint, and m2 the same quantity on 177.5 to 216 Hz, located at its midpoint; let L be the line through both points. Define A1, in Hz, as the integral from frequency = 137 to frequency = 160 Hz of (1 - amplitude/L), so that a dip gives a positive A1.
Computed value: 2.1 Hz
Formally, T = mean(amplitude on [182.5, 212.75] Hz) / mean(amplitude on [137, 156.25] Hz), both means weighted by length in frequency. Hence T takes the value 1.24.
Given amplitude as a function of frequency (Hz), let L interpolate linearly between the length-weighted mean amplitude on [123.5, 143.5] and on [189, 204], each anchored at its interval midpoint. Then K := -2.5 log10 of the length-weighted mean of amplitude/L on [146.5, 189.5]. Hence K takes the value 0.110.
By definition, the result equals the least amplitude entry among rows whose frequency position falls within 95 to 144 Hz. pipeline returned 9.73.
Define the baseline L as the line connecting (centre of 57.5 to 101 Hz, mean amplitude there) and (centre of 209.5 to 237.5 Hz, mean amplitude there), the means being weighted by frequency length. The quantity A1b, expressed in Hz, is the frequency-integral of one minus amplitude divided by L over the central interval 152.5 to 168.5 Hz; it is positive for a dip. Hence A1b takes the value 0.5 Hz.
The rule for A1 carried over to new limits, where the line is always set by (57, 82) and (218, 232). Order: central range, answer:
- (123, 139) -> -1.1 Hz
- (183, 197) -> -1.4 Hz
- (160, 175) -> 0.3 Hz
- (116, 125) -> -0.7 Hz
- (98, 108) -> -1.3 Hz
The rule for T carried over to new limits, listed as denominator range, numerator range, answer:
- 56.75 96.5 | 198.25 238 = 1.45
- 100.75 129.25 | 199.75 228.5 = 1.21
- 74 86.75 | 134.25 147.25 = 1.03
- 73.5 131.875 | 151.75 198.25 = 1.12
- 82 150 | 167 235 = 1.21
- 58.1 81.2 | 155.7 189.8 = 1.23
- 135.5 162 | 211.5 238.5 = 1.16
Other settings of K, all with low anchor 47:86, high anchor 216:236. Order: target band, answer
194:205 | -0.15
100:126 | -0.05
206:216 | -0.13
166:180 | 0.02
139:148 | 0.02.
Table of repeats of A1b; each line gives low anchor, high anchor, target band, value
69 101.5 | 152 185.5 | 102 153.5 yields -2.3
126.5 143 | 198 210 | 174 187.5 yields 1.5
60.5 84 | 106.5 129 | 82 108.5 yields 1.3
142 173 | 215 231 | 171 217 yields -4.7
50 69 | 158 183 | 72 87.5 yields -2.0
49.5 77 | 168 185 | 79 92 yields 1.1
